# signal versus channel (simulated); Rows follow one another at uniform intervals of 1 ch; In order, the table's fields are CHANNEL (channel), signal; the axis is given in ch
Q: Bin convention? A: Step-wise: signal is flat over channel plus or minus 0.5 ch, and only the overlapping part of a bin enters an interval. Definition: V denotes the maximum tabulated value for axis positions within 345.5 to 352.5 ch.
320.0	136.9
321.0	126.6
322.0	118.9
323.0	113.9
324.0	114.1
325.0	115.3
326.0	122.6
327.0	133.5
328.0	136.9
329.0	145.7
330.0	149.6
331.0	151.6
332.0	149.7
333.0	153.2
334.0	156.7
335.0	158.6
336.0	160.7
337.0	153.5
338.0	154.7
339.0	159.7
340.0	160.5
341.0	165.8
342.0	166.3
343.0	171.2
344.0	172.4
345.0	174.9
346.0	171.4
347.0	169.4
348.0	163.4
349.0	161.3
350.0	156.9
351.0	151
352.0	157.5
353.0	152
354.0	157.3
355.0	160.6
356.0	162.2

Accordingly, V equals 171.4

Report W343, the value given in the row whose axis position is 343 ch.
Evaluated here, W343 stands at 171.2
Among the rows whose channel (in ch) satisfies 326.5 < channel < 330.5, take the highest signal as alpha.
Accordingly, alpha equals 149.6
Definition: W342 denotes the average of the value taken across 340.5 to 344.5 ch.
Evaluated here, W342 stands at 169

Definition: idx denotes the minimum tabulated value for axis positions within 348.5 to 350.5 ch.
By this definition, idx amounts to 156.9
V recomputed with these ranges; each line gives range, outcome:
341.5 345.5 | 174.9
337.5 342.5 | 166.3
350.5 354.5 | 157.5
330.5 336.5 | 160.7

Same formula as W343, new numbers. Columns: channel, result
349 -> 161.3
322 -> 118.9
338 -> 154.7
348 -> 163.4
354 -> 157.3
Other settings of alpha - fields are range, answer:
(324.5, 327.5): 133.5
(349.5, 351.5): 156.9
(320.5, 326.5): 126.6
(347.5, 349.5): 163.4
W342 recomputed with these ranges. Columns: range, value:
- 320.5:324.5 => 118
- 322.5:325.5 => 114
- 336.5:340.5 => 157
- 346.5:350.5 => 163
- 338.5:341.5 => 162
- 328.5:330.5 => 148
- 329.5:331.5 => 151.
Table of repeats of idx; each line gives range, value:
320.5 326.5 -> 113.9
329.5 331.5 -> 149.6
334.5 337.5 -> 153.5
